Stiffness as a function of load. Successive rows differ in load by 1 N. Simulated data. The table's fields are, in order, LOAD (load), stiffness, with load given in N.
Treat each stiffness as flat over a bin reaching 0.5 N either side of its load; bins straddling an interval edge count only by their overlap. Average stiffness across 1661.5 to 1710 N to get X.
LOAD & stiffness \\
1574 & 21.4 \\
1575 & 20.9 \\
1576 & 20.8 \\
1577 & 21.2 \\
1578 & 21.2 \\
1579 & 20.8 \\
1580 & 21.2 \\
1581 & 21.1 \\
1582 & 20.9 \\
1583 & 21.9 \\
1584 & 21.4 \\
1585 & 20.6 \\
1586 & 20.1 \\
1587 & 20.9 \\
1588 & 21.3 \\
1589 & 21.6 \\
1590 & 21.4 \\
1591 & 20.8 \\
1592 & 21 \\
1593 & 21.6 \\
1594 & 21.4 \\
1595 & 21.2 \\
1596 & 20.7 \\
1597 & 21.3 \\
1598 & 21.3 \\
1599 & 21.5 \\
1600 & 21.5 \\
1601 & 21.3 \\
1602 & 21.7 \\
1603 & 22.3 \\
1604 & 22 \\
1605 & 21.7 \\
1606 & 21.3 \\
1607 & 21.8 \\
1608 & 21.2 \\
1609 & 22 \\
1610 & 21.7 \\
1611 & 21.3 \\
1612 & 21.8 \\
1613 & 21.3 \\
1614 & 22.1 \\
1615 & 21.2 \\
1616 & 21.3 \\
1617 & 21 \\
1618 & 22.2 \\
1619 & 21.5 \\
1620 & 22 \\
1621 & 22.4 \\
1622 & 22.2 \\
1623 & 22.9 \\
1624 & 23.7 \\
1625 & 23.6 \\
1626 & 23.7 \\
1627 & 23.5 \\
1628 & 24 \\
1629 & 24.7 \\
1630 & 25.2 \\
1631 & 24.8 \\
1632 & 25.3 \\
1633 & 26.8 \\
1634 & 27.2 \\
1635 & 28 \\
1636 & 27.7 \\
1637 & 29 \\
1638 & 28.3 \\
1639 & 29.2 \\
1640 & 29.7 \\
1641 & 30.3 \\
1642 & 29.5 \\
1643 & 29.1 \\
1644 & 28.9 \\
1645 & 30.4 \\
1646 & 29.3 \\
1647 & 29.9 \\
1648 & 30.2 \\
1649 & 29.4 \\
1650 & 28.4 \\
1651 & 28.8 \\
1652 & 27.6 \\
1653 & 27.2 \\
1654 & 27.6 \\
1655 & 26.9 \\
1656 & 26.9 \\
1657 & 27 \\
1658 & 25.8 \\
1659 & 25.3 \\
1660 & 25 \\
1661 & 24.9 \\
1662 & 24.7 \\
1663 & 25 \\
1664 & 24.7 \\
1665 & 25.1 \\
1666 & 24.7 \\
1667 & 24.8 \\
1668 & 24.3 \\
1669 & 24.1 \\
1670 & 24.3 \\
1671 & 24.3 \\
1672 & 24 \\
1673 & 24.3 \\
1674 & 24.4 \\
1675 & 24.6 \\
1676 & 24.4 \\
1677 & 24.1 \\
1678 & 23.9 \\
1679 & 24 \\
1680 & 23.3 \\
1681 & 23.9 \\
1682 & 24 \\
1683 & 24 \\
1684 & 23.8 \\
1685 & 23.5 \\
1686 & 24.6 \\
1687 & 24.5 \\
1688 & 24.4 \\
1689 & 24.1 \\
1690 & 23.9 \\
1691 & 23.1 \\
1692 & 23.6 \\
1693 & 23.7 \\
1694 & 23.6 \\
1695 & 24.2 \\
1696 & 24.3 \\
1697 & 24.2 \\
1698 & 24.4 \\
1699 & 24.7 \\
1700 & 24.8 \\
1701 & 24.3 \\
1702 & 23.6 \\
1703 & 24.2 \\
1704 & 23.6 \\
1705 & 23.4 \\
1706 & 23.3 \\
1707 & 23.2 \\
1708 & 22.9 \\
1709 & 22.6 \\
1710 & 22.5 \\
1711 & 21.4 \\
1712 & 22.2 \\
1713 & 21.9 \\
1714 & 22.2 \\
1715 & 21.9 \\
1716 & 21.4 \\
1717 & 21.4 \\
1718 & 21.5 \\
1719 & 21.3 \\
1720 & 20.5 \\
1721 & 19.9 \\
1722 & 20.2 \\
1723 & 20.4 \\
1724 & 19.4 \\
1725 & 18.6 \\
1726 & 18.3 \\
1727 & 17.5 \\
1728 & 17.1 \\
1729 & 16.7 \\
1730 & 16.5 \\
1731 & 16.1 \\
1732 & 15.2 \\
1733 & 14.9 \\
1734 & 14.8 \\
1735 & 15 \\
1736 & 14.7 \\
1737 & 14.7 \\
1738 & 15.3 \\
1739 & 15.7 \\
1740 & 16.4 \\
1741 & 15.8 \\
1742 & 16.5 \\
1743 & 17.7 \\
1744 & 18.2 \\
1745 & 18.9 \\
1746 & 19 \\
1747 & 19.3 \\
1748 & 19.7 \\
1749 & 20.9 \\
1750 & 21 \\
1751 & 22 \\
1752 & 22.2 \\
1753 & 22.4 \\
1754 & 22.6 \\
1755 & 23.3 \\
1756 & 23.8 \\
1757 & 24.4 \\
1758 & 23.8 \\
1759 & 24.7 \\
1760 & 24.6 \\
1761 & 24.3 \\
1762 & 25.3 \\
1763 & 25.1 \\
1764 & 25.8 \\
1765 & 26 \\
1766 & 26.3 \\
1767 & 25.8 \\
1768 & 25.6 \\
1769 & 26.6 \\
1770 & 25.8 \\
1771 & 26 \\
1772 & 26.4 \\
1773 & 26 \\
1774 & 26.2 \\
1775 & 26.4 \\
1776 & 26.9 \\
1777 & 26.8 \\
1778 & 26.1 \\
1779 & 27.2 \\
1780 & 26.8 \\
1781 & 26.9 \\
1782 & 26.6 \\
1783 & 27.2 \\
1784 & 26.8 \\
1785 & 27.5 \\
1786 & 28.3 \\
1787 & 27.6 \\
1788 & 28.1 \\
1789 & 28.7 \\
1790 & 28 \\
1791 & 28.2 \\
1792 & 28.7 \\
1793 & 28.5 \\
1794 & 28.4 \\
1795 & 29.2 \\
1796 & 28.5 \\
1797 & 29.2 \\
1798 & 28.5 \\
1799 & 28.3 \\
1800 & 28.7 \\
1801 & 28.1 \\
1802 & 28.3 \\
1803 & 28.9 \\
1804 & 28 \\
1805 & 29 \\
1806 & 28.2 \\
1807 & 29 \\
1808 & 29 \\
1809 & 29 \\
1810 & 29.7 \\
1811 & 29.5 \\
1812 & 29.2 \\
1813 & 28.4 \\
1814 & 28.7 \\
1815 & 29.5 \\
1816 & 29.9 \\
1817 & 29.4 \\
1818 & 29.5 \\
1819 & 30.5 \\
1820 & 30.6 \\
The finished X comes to 24.1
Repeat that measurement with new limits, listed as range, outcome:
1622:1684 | 26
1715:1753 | 18.3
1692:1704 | 24.1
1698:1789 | 22.2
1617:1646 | 25.9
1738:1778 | 22.9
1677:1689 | 24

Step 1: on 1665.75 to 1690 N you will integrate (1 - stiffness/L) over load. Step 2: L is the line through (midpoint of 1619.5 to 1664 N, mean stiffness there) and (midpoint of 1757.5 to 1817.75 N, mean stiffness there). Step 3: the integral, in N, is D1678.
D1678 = 2.4 N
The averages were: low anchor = 26.6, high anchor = 27.5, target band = 24.2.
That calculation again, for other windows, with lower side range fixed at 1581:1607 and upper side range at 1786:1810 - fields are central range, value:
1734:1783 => 8.3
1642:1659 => -3.6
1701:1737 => 8.0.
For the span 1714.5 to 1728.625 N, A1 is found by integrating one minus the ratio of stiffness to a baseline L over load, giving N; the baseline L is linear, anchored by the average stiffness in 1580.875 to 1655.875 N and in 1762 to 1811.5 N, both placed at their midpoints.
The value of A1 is 3.4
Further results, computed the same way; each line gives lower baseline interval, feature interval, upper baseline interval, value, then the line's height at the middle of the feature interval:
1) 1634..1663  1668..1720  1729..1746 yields -4.1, 21.9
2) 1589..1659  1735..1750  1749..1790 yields 4.7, 25.4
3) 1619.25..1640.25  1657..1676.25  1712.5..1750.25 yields -1.6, 22.8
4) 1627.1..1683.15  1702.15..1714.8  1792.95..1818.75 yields 2.1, 27.2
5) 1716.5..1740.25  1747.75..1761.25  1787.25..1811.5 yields -0.7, 21.7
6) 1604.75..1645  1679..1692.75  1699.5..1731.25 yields -1.0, 22.2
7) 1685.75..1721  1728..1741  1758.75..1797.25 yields 4.8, 24.7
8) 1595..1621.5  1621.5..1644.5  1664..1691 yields -3.9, 22.5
